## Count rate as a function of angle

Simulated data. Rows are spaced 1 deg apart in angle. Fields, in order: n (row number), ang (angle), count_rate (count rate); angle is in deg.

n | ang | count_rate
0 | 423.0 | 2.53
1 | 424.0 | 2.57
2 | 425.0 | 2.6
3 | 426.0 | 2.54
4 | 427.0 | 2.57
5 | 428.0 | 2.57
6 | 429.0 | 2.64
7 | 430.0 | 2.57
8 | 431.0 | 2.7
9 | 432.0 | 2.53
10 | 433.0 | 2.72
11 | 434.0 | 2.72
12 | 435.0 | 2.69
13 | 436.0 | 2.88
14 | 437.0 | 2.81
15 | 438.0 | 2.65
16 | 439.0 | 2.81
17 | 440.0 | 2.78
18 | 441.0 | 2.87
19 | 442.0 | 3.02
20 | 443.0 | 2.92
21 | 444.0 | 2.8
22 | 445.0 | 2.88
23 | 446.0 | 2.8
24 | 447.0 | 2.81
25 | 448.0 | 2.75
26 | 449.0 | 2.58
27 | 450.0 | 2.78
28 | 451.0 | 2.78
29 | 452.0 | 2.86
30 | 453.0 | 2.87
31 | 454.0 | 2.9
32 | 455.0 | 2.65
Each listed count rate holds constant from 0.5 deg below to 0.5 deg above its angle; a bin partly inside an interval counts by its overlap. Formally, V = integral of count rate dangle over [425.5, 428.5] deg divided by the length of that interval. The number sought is 2.56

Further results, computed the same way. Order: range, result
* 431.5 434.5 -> 2.66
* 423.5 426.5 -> 2.57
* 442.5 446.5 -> 2.85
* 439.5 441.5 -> 2.83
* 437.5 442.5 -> 2.83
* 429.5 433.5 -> 2.63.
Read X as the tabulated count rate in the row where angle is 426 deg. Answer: 2.54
